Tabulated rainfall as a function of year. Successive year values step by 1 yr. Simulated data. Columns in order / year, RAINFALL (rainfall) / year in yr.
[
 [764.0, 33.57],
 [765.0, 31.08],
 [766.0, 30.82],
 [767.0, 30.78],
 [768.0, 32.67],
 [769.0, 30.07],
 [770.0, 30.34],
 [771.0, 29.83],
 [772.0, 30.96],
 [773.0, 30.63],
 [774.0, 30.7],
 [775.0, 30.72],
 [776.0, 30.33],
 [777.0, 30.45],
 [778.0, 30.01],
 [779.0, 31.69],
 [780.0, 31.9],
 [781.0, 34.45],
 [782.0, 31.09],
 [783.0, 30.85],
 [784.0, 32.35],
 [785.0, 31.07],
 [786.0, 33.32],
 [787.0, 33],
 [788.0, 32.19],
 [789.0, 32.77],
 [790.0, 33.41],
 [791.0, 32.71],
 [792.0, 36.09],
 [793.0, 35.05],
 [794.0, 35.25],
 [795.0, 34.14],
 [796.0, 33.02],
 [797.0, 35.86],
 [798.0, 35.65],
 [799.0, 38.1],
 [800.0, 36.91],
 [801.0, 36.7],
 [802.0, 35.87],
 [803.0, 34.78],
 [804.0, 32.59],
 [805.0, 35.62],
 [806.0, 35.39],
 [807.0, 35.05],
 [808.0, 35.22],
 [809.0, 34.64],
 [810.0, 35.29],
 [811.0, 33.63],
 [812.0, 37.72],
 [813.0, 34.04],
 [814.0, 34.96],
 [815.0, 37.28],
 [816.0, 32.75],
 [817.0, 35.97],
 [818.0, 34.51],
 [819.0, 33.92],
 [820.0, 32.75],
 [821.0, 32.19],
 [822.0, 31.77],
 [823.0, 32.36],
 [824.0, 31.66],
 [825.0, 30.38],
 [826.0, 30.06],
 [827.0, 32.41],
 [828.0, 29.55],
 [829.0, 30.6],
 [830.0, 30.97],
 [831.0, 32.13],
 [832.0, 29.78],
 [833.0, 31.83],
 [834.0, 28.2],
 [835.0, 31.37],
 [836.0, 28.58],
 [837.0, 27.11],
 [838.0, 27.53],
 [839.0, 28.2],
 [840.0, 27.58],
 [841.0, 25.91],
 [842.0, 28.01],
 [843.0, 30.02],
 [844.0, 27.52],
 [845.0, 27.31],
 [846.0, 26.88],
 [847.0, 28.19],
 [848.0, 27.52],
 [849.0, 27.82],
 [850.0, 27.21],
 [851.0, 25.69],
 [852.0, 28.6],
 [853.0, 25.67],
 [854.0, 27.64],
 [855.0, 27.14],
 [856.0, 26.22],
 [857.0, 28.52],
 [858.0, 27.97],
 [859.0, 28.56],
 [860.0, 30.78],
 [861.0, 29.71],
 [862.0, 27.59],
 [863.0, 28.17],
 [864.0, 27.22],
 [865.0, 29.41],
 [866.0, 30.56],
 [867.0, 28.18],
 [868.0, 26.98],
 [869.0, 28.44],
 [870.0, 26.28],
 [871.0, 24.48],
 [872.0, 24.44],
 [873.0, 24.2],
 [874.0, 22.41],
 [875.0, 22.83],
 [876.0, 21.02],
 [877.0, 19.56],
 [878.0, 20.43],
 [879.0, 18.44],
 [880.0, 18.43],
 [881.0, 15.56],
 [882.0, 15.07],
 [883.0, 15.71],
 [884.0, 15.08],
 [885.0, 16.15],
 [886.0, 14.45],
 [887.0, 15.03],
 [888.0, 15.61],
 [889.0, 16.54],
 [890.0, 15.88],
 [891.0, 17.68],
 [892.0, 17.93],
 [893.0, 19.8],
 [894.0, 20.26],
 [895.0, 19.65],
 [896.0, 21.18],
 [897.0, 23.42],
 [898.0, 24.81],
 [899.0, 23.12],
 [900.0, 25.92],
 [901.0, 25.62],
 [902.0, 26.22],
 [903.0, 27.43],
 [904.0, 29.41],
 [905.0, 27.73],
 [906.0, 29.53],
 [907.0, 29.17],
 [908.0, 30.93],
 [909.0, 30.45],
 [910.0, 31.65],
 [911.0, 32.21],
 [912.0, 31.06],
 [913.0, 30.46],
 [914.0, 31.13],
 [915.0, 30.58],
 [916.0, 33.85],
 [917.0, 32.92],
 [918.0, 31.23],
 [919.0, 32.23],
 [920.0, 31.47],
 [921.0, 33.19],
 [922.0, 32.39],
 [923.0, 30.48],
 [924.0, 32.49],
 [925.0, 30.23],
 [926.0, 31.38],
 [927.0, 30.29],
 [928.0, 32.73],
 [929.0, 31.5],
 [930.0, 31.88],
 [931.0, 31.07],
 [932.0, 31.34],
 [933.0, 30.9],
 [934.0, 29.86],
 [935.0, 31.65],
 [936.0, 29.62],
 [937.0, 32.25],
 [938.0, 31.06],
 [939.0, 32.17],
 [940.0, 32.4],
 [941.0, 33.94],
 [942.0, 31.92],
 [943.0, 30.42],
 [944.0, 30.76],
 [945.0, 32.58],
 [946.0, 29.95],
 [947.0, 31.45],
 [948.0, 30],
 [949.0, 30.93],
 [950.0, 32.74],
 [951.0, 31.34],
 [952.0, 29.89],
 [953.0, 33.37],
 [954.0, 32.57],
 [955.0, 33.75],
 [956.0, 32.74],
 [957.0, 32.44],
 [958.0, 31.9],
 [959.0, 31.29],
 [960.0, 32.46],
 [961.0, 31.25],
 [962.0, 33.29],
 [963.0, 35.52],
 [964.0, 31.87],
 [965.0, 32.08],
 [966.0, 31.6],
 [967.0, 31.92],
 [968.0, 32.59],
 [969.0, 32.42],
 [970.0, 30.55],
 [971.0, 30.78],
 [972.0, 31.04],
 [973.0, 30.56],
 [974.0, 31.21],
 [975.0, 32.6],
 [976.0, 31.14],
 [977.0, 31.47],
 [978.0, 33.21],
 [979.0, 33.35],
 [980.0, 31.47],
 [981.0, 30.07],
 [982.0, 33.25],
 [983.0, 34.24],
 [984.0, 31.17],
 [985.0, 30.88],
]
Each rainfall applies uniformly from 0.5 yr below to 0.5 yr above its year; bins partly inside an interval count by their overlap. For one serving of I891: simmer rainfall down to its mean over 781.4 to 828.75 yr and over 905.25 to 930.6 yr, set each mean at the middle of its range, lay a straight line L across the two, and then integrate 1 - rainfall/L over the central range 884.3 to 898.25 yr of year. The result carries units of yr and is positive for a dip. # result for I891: 6.0 yr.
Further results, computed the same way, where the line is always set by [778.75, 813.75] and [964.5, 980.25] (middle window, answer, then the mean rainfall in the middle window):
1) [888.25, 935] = 6.51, 28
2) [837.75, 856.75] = 3.46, 27.4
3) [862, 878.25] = 3.80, 25.4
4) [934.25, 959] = 0.31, 31.7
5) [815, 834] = 1.02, 32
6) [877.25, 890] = 6.41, 16.4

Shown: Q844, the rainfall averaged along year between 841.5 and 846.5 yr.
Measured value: 27.9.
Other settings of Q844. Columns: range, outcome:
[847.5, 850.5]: 27.5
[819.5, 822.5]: 32.2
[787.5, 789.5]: 32.5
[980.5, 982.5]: 31.7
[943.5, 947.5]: 31.2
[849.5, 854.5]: 27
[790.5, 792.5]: 34.4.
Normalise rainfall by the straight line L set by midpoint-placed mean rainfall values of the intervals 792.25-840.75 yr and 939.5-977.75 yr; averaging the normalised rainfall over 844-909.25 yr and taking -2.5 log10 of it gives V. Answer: 0.33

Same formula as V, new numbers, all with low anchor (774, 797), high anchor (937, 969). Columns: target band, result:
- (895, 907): 0.24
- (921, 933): 0.02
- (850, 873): 0.17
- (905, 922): 0.03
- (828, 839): 0.09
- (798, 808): -0.10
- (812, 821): -0.07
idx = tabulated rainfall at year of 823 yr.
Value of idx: 32.36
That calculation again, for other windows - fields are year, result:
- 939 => 32.17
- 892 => 17.93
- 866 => 30.56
